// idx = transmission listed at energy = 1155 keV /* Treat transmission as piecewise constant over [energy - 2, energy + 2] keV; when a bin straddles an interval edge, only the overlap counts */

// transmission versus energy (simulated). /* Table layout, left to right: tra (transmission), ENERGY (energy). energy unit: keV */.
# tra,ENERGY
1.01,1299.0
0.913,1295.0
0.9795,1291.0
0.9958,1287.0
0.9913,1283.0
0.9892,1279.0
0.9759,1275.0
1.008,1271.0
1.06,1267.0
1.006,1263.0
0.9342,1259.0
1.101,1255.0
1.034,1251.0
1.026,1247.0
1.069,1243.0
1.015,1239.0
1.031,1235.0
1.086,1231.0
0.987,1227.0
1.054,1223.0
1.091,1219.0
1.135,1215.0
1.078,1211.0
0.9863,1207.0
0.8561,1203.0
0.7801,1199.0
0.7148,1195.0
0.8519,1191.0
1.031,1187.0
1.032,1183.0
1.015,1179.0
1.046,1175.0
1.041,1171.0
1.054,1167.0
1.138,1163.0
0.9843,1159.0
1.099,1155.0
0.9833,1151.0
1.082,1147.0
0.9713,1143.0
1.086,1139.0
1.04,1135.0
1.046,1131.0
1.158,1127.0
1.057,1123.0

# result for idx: 1.099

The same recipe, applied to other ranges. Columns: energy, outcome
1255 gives 1.101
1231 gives 1.086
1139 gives 1.086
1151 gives 0.9833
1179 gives 1.015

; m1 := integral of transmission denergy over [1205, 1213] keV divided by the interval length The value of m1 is 1.03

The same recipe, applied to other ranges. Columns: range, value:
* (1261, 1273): 1.02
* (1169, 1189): 1.03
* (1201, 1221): 1.03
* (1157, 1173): 1.05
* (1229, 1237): 1.06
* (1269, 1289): 0.992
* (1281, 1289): 0.994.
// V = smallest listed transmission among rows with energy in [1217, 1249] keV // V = 0.987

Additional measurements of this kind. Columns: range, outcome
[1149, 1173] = 0.9833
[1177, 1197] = 0.7148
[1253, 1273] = 0.9342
